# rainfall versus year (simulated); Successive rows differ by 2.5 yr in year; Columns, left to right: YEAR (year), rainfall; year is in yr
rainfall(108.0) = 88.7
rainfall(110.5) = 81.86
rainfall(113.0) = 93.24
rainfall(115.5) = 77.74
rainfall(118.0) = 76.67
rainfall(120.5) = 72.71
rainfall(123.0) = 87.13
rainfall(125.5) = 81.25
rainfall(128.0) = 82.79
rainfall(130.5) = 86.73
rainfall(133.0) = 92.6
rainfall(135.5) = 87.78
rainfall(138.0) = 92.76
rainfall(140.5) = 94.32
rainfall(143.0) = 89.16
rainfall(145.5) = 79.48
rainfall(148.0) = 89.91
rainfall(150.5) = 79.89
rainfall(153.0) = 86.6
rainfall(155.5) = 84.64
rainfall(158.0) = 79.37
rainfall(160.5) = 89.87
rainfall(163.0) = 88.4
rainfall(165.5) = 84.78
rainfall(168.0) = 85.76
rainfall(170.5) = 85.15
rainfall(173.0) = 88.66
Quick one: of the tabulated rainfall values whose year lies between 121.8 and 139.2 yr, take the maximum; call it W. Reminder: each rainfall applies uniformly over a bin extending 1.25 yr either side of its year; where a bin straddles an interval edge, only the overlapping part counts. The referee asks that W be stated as 92.76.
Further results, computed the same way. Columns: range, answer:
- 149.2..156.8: 86.6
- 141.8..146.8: 89.16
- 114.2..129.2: 87.13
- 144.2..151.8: 89.91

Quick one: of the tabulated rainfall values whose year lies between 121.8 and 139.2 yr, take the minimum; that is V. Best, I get 81.25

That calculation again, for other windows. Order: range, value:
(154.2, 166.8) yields 79.37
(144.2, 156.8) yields 79.48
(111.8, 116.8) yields 77.74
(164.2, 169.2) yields 84.78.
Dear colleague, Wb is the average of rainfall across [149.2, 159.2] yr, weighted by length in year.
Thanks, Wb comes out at 82.7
